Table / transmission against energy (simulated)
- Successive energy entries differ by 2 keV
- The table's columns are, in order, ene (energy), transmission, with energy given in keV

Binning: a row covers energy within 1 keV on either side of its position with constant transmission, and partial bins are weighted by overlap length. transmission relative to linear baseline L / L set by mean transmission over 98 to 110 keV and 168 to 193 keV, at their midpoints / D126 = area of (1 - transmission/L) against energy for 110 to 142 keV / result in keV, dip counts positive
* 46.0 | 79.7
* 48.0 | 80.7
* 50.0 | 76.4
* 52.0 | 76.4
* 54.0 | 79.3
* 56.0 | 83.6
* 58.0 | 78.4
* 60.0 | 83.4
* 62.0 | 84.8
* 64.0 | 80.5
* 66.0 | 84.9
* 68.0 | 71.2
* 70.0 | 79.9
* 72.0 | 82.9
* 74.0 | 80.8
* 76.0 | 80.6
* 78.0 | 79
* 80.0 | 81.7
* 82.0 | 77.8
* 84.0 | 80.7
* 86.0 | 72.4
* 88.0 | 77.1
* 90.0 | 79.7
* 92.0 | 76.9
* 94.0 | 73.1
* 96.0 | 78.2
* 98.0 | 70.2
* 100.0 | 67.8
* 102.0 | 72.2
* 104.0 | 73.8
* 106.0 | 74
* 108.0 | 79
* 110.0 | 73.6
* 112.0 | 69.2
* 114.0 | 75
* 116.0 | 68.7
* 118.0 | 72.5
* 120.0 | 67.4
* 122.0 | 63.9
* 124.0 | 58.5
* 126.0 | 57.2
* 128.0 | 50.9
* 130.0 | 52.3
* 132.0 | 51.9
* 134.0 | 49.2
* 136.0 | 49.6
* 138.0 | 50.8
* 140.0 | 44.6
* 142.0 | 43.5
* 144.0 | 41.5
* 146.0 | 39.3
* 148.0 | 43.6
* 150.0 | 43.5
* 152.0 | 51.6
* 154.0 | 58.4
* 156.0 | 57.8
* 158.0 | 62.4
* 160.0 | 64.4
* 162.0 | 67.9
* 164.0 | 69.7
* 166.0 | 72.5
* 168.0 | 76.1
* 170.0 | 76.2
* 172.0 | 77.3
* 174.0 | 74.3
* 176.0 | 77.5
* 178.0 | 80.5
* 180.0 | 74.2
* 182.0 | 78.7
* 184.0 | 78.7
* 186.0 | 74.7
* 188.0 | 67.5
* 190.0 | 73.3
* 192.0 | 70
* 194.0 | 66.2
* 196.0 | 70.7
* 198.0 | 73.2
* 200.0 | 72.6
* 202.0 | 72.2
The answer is 6.48 keV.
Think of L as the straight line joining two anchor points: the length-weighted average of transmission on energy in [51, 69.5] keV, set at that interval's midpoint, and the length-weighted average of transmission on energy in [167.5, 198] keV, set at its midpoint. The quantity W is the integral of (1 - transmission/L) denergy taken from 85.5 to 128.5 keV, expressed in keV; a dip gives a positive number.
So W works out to 4.0 keV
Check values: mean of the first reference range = 80.3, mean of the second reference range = 74.3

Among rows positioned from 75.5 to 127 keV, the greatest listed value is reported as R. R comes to 81.7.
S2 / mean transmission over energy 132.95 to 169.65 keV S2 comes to 55.2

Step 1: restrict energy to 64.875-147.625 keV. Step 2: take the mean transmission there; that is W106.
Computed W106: 67.5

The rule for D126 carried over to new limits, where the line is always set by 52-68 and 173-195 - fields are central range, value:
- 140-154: 5.7 keV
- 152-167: 2.3 keV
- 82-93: 0.3 keV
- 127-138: 3.7 keV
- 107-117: 0.7 keV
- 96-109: 0.9 keV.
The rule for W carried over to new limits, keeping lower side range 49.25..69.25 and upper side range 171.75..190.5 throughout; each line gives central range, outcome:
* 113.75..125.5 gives 1.67 keV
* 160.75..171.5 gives 0.52 keV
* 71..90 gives -0.01 keV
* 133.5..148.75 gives 6.32 keV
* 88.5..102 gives 0.76 keV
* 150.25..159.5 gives 2.39 keV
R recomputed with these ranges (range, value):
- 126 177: 77.5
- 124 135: 58.5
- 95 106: 78.2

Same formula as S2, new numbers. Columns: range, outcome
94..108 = 73.2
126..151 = 47.1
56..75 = 80.9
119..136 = 56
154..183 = 71.6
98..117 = 72.5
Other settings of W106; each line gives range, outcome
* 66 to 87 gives 79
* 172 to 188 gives 76.4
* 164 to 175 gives 74.8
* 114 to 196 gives 62.7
